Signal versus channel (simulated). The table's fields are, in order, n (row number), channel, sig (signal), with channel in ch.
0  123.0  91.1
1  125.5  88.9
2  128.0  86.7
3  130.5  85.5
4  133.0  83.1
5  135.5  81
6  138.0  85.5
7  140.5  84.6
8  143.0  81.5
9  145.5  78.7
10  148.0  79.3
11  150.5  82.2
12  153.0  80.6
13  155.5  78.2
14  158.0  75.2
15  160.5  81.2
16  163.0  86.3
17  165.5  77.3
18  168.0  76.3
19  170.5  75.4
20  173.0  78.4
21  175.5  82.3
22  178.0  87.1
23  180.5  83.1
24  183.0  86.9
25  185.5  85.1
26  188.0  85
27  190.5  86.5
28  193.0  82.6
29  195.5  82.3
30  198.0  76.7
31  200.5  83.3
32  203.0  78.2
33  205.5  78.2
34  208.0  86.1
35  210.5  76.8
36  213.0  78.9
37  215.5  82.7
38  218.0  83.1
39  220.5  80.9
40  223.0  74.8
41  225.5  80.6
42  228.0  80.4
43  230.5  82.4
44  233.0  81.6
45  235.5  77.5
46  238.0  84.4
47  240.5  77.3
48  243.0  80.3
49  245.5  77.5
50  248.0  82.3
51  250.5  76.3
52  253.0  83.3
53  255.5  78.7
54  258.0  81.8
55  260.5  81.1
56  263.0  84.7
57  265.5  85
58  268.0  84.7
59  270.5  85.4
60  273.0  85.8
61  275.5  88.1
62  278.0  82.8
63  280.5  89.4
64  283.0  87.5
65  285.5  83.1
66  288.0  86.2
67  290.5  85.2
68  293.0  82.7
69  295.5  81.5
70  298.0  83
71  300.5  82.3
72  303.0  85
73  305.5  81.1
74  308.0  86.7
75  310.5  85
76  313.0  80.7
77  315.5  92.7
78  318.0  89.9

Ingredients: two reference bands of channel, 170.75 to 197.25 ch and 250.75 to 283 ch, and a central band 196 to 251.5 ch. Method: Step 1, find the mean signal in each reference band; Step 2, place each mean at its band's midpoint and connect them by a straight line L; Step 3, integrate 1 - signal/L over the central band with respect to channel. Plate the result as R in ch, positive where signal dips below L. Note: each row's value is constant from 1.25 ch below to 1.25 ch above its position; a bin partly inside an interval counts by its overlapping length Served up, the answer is 2.5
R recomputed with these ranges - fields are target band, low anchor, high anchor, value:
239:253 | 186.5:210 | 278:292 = 0.81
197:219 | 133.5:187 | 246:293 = 0.52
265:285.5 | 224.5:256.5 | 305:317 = -0.76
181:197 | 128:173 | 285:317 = -0.55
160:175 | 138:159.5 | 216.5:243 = 0.22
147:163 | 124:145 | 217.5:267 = 0.72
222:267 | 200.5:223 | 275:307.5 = 0.81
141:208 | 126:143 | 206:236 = 1.11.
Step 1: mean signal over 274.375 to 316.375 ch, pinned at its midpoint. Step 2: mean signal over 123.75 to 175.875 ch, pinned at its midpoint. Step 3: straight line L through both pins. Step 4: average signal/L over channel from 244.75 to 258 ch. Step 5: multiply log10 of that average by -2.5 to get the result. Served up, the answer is 0.05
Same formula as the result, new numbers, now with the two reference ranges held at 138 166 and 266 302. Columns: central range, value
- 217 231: 0.04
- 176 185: -0.05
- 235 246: 0.05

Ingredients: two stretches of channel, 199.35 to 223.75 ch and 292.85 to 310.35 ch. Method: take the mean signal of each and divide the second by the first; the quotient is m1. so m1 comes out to 1.04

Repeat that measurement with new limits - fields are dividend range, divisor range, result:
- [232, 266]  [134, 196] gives 0.99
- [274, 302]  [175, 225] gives 1.03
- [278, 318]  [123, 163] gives 1.03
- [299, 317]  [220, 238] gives 1.06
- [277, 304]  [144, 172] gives 1.07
